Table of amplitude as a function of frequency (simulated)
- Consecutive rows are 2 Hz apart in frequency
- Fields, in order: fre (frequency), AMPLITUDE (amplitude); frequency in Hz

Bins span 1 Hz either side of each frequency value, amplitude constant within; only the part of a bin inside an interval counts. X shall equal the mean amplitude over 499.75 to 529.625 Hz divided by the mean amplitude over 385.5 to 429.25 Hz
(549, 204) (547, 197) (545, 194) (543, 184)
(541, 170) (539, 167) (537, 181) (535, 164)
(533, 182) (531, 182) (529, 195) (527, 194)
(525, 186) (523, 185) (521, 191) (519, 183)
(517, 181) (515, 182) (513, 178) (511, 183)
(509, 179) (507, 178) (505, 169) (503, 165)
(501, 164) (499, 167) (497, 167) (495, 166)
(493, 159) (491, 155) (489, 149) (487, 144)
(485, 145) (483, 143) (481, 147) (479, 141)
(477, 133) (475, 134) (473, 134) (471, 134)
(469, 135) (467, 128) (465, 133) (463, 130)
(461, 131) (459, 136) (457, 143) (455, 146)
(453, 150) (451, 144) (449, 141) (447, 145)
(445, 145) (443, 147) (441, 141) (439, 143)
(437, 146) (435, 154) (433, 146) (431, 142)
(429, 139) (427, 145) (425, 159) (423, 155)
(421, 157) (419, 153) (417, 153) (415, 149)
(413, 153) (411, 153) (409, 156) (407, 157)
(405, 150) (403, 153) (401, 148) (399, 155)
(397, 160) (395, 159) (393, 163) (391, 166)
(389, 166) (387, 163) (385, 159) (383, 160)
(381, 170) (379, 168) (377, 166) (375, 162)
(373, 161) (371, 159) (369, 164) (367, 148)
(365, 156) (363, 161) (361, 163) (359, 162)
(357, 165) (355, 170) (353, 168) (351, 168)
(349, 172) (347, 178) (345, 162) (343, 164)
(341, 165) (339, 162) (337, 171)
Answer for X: 1.2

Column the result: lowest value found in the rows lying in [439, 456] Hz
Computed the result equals 141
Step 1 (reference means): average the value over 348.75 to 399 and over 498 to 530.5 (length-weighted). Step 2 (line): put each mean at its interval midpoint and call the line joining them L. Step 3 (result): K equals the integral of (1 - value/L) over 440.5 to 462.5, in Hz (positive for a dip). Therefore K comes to 3.8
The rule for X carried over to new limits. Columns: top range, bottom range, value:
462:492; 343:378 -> 0.85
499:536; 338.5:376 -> 1.10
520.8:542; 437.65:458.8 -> 1.26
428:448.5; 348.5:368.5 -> 0.89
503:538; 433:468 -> 1.28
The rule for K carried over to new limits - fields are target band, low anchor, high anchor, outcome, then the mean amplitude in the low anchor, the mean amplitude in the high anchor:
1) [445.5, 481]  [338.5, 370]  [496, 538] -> 7.37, 164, 179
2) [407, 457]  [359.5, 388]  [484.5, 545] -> 5.41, 161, 174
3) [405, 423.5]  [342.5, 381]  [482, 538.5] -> 1.46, 164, 172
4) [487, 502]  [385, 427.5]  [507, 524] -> 1.48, 156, 182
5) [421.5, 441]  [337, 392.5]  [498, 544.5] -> 2.61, 164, 179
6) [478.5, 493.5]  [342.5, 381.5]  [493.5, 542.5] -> 2.31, 164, 177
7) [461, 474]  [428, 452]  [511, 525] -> 2.13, 144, 184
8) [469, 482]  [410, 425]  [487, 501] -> 1.74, 154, 160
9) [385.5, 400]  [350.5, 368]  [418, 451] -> -0.57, 162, 147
